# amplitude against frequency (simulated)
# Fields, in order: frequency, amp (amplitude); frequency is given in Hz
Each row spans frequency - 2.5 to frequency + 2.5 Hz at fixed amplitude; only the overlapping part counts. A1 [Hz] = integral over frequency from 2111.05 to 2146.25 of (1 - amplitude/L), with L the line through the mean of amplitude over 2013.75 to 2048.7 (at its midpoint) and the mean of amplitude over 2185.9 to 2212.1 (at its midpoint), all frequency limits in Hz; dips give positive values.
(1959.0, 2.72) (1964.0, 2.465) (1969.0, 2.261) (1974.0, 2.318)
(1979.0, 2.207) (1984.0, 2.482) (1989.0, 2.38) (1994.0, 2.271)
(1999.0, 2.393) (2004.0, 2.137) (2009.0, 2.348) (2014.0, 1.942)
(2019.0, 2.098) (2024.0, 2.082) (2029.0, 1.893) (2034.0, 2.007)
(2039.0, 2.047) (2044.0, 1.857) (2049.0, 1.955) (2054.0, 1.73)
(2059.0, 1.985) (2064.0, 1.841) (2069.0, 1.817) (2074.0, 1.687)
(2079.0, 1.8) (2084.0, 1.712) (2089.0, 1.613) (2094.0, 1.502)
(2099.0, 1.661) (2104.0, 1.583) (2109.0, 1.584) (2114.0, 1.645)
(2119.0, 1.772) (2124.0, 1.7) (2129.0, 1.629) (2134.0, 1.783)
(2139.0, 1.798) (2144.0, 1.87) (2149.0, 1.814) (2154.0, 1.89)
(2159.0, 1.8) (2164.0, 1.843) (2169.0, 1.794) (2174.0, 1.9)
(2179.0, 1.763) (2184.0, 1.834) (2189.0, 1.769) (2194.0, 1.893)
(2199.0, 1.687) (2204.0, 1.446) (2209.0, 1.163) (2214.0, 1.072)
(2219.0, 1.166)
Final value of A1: 0.3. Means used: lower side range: 1.99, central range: 1.74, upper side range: 1.59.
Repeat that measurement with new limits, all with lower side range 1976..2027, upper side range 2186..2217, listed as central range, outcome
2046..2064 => 1.4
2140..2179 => -4.3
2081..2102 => 3.1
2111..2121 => 0.6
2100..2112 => 1.7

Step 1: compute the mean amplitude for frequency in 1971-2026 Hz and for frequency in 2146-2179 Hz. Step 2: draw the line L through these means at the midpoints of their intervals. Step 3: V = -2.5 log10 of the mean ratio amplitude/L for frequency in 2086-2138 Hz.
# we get 0.18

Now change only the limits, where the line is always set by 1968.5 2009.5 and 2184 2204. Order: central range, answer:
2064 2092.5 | 0.194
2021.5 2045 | 0.107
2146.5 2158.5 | 0.010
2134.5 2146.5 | 0.041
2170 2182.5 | -0.019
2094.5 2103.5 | 0.241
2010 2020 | 0.092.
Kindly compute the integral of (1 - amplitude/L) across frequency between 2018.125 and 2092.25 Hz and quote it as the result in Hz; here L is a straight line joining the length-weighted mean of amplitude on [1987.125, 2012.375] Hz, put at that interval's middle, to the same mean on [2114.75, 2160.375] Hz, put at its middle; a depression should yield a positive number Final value 7.9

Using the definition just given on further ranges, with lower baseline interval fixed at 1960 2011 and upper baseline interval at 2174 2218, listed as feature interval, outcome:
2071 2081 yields 1.33 Hz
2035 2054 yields 1.77 Hz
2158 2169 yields -0.77 Hz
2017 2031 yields 1.10 Hz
